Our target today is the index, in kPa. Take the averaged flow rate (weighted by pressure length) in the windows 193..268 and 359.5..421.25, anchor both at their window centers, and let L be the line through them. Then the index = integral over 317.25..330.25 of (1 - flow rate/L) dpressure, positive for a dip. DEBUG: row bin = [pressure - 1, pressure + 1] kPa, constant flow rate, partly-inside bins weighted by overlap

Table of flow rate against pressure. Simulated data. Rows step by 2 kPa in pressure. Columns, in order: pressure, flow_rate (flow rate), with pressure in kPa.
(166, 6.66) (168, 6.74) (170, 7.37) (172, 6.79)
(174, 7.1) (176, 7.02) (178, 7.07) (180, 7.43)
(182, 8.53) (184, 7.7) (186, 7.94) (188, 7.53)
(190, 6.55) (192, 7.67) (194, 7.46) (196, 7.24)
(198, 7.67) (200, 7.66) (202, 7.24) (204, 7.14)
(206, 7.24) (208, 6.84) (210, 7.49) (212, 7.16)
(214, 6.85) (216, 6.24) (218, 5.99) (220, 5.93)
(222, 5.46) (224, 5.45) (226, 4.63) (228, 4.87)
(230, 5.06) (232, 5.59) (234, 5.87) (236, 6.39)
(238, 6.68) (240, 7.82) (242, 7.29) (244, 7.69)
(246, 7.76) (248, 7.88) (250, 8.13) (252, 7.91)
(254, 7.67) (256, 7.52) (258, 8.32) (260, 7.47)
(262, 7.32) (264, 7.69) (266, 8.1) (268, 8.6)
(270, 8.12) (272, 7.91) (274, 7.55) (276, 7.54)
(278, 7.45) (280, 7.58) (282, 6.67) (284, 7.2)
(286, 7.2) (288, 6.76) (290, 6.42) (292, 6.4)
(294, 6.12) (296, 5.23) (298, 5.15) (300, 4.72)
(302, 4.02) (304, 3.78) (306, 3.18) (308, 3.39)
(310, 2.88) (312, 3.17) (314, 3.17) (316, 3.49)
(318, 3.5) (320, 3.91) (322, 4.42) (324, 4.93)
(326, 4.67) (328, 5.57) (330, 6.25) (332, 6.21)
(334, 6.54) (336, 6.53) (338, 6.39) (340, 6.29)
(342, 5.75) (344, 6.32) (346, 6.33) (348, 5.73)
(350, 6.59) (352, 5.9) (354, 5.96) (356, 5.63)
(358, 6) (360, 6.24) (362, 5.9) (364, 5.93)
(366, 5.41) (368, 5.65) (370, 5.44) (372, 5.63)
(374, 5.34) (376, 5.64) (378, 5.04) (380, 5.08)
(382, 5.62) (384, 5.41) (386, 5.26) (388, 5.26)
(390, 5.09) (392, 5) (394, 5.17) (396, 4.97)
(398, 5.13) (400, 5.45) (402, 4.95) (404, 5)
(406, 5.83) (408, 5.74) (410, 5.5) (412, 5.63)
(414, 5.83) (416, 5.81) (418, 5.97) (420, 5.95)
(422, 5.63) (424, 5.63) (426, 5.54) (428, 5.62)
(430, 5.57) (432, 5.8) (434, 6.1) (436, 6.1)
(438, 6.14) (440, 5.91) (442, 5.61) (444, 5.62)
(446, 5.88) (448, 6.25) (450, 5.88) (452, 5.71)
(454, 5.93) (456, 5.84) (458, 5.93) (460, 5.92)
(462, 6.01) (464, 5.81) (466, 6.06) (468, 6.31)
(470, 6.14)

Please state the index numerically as 3.0 kPa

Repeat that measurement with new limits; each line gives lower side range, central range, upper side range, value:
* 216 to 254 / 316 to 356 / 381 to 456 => 2.6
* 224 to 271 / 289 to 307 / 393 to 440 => 4.5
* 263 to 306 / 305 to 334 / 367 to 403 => 8.7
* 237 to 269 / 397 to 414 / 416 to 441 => 1.8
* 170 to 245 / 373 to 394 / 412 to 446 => 2.6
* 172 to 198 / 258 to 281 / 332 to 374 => -3.7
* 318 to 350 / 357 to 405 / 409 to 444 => 2.8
